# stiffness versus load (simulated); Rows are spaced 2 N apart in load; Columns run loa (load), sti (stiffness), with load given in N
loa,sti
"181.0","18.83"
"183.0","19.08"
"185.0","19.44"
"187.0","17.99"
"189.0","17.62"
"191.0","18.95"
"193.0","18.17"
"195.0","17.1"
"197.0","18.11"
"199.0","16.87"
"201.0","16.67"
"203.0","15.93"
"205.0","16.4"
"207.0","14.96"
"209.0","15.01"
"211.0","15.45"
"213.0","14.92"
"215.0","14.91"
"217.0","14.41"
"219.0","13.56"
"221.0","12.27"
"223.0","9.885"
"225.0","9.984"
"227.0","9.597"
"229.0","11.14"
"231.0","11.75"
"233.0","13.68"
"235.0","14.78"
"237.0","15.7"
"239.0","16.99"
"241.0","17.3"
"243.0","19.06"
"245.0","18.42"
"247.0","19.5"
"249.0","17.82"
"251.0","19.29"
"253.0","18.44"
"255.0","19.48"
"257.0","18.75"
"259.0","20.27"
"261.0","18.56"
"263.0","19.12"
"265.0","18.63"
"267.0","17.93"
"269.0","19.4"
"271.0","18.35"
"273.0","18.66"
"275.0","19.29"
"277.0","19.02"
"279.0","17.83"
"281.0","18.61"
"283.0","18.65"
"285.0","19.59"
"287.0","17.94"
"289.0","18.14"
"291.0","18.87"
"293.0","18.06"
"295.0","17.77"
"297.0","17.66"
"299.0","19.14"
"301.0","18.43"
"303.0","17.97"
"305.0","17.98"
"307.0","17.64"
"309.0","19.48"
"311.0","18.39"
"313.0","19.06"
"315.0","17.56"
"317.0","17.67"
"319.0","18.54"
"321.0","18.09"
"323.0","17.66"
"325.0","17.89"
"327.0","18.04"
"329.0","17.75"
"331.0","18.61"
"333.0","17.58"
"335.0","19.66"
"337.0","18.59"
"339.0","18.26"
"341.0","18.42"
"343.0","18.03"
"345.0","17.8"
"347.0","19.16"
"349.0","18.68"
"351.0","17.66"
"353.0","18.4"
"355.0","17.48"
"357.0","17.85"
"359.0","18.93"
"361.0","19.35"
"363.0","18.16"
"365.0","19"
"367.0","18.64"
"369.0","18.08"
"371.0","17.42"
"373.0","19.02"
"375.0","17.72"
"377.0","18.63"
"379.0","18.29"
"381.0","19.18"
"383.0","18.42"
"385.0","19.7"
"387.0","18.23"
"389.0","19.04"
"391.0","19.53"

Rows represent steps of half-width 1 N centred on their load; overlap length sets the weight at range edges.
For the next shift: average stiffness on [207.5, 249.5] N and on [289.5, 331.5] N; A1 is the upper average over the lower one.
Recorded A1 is 1.25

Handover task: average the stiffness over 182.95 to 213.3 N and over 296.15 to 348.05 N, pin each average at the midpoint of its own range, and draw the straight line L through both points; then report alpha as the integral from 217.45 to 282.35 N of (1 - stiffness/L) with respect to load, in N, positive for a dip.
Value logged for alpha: 3.4 N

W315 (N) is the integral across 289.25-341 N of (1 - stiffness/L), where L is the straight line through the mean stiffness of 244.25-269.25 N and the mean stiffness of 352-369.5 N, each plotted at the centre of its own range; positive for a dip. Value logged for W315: 1.1 N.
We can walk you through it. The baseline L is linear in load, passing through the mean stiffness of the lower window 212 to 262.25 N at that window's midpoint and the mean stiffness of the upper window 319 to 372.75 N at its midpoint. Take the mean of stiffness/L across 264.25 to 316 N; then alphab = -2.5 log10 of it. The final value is -0.09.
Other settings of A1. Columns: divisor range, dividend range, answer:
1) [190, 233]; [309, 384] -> 1.26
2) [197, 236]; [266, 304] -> 1.33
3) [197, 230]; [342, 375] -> 1.31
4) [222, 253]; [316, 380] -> 1.21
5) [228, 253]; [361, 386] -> 1.13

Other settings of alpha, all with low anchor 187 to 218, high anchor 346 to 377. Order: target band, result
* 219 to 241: 5.16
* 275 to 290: -1.02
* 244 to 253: -0.92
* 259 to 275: -1.48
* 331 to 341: -0.25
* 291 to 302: -0.44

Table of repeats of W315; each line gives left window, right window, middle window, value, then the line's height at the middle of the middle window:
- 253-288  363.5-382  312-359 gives 0.9 N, 18.6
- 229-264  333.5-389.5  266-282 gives -0.9 N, 17.7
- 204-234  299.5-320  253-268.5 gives -3.4 N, 15.5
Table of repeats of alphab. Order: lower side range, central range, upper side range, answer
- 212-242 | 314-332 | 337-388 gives -0.064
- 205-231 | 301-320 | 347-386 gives -0.114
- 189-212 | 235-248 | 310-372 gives -0.026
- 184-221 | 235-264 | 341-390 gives -0.085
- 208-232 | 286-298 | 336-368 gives -0.144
